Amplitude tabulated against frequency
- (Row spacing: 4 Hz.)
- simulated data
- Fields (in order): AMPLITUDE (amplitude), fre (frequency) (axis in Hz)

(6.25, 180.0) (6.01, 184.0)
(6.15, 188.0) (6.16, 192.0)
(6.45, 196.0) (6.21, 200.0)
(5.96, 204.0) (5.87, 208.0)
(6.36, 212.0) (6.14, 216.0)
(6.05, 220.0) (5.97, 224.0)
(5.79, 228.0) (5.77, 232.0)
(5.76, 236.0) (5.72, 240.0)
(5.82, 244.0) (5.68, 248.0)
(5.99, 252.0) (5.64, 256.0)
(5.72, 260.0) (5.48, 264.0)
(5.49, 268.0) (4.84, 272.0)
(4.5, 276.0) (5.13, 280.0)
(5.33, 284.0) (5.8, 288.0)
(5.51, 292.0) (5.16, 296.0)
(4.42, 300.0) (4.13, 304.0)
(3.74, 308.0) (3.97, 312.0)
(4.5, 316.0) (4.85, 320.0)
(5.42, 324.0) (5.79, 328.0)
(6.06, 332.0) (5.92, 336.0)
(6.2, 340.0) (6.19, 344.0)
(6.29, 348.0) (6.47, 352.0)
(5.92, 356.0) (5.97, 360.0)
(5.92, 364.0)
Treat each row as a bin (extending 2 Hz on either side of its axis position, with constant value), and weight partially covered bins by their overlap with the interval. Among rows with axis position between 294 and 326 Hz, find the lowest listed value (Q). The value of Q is 3.74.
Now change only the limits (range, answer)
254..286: 4.5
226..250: 5.68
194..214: 5.87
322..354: 5.42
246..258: 5.64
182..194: 6.01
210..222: 6.05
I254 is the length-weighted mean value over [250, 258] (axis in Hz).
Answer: 5.81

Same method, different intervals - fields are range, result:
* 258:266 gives 5.6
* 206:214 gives 6.12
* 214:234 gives 5.94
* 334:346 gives 6.1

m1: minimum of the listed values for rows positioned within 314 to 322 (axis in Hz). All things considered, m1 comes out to 4.5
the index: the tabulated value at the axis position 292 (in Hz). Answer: 5.51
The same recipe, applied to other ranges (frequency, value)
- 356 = 5.92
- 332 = 6.06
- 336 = 5.92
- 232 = 5.77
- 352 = 6.47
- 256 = 5.64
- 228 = 5.79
